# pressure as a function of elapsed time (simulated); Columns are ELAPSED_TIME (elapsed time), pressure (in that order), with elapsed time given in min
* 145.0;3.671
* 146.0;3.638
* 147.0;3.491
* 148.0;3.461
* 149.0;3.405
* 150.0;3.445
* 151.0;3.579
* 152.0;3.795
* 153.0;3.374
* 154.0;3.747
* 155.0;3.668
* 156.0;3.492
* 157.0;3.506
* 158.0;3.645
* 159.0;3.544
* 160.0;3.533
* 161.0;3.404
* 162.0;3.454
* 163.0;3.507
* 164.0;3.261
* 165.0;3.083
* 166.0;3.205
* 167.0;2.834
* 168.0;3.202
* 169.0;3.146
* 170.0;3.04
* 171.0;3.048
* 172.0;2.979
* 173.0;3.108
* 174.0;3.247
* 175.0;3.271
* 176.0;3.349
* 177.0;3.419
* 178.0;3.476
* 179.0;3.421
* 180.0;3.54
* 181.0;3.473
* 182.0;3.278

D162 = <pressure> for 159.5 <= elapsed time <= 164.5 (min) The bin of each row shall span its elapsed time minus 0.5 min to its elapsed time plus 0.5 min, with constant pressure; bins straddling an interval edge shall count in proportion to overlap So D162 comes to 3.43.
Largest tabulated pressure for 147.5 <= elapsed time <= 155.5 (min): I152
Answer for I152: 3.795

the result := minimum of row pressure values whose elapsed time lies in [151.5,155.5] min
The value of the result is 3.374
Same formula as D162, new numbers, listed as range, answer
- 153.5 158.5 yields 3.61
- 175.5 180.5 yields 3.44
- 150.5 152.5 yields 3.69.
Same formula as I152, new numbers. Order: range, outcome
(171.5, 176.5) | 3.349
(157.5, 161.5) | 3.645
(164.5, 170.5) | 3.205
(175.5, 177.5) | 3.419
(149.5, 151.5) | 3.579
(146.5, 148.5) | 3.491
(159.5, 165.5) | 3.533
